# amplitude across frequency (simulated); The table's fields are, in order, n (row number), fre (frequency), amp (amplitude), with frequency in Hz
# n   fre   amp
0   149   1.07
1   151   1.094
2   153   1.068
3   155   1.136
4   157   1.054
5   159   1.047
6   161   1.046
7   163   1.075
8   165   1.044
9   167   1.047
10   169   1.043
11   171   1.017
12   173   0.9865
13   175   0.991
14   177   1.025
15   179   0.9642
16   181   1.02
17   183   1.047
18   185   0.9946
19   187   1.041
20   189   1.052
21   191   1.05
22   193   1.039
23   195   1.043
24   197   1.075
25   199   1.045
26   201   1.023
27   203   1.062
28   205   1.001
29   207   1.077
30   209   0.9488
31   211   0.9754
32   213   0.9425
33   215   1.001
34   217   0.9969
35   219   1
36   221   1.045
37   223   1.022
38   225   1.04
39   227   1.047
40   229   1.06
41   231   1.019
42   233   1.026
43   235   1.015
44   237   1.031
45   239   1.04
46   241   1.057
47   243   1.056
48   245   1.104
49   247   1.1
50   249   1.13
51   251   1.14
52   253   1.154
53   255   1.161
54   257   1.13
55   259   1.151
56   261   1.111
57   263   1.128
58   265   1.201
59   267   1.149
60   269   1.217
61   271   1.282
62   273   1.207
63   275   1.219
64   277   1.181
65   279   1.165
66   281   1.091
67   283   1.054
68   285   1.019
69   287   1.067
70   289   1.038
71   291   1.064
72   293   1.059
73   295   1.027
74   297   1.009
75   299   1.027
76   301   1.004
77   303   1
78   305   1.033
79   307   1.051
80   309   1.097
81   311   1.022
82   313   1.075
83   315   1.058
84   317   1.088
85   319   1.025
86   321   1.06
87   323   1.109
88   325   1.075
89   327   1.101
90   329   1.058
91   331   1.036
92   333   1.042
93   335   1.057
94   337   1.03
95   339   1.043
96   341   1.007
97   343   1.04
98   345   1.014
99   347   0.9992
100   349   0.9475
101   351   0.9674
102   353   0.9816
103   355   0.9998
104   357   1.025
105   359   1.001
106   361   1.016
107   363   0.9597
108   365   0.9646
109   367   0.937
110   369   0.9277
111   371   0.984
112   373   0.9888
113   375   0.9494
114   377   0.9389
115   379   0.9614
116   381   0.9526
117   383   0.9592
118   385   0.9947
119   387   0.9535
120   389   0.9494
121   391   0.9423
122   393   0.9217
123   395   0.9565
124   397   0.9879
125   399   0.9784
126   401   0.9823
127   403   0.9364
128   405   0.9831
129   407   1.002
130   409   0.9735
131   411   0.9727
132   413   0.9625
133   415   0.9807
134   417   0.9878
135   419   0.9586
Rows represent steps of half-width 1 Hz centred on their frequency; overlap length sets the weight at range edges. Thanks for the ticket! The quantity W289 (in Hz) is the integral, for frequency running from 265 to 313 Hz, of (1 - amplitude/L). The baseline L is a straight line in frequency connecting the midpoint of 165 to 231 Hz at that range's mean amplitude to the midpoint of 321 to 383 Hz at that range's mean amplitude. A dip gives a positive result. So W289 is -3.8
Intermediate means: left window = 1.02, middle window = 1.09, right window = 1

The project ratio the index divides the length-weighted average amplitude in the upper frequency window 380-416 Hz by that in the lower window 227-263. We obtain 0.89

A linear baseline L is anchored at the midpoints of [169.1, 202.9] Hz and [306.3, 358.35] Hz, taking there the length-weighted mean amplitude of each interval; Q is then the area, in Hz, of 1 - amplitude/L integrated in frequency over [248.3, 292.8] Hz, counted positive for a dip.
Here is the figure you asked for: -4.5 Hz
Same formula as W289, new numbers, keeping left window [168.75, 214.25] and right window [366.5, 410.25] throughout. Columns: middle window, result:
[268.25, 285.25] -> -2.9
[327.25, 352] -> -1.2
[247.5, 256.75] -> -1.3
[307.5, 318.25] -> -0.9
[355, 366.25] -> -0.3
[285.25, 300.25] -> -0.8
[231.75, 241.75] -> -0.3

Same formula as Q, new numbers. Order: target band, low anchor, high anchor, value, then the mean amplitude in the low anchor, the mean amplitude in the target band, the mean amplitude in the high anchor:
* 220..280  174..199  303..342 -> -4.13 Hz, 1.03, 1.11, 1.05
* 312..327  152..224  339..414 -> -1.23 Hz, 1.03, 1.07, 0.974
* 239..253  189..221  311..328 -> -0.80 Hz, 1.02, 1.1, 1.07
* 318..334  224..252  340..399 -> -0.97 Hz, 1.06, 1.06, 0.973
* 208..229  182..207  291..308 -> 0.68 Hz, 1.04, 1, 1.03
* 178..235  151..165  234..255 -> 2.97 Hz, 1.07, 1.02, 1.09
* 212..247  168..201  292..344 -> 0.08 Hz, 1.03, 1.03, 1.05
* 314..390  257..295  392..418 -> 2.33 Hz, 1.13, 1.01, 0.971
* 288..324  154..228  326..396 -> -1.63 Hz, 1.03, 1.05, 0.989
